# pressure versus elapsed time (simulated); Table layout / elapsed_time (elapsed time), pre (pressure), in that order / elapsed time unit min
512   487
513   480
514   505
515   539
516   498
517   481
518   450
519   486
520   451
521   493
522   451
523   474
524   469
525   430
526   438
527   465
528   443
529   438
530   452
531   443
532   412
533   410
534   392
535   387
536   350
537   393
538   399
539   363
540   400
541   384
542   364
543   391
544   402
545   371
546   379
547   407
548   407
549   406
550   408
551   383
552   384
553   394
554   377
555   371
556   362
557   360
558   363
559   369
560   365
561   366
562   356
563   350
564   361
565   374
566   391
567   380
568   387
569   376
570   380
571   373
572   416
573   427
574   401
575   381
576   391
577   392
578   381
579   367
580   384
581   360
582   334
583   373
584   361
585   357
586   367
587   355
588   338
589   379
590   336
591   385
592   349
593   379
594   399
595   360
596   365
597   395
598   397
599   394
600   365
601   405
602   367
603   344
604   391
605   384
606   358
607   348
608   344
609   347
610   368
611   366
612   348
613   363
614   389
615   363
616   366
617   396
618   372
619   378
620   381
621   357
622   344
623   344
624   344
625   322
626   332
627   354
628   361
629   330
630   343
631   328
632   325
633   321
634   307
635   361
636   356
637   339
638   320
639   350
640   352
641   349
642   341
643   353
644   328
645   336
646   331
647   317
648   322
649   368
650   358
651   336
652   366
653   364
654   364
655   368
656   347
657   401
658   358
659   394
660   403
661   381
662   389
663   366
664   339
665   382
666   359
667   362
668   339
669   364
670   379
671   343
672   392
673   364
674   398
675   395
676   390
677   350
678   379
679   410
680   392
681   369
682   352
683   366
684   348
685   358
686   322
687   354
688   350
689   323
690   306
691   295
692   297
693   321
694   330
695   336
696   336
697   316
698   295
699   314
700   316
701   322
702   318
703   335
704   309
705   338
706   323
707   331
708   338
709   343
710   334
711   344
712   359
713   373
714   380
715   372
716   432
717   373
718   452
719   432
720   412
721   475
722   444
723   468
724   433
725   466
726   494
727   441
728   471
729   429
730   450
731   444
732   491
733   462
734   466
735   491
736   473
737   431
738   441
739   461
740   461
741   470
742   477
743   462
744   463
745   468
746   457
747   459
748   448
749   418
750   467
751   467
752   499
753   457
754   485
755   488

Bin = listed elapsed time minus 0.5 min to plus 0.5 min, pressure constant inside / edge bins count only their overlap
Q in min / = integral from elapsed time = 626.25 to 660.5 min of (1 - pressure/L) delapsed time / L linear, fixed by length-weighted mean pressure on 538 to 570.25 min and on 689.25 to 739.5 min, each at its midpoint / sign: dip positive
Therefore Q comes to 3.2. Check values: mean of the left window 379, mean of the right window 388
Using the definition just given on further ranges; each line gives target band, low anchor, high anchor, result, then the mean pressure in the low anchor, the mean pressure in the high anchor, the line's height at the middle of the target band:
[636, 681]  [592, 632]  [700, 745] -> 2.7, 363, 415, 385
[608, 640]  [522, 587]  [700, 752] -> 4.1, 391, 421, 403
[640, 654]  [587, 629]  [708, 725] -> 1.2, 365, 402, 378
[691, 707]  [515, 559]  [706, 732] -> 3.6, 414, 411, 412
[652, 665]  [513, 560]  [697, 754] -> 1.4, 417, 417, 417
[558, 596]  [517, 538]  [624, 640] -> 1.6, 437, 337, 390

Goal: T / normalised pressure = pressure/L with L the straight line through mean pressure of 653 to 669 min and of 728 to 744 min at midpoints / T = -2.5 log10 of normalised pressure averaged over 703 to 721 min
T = 0.17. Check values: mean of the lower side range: 370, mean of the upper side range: 461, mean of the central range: 369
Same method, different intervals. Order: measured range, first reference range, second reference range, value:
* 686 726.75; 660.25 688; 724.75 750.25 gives 0.15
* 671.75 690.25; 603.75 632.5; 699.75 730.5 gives 0.04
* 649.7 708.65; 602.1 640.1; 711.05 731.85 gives 0.13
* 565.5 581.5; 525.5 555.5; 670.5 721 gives 0.01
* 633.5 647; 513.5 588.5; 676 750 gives 0.17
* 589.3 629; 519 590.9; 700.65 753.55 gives 0.10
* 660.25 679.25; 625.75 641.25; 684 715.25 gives -0.12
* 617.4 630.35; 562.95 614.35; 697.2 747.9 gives 0.09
